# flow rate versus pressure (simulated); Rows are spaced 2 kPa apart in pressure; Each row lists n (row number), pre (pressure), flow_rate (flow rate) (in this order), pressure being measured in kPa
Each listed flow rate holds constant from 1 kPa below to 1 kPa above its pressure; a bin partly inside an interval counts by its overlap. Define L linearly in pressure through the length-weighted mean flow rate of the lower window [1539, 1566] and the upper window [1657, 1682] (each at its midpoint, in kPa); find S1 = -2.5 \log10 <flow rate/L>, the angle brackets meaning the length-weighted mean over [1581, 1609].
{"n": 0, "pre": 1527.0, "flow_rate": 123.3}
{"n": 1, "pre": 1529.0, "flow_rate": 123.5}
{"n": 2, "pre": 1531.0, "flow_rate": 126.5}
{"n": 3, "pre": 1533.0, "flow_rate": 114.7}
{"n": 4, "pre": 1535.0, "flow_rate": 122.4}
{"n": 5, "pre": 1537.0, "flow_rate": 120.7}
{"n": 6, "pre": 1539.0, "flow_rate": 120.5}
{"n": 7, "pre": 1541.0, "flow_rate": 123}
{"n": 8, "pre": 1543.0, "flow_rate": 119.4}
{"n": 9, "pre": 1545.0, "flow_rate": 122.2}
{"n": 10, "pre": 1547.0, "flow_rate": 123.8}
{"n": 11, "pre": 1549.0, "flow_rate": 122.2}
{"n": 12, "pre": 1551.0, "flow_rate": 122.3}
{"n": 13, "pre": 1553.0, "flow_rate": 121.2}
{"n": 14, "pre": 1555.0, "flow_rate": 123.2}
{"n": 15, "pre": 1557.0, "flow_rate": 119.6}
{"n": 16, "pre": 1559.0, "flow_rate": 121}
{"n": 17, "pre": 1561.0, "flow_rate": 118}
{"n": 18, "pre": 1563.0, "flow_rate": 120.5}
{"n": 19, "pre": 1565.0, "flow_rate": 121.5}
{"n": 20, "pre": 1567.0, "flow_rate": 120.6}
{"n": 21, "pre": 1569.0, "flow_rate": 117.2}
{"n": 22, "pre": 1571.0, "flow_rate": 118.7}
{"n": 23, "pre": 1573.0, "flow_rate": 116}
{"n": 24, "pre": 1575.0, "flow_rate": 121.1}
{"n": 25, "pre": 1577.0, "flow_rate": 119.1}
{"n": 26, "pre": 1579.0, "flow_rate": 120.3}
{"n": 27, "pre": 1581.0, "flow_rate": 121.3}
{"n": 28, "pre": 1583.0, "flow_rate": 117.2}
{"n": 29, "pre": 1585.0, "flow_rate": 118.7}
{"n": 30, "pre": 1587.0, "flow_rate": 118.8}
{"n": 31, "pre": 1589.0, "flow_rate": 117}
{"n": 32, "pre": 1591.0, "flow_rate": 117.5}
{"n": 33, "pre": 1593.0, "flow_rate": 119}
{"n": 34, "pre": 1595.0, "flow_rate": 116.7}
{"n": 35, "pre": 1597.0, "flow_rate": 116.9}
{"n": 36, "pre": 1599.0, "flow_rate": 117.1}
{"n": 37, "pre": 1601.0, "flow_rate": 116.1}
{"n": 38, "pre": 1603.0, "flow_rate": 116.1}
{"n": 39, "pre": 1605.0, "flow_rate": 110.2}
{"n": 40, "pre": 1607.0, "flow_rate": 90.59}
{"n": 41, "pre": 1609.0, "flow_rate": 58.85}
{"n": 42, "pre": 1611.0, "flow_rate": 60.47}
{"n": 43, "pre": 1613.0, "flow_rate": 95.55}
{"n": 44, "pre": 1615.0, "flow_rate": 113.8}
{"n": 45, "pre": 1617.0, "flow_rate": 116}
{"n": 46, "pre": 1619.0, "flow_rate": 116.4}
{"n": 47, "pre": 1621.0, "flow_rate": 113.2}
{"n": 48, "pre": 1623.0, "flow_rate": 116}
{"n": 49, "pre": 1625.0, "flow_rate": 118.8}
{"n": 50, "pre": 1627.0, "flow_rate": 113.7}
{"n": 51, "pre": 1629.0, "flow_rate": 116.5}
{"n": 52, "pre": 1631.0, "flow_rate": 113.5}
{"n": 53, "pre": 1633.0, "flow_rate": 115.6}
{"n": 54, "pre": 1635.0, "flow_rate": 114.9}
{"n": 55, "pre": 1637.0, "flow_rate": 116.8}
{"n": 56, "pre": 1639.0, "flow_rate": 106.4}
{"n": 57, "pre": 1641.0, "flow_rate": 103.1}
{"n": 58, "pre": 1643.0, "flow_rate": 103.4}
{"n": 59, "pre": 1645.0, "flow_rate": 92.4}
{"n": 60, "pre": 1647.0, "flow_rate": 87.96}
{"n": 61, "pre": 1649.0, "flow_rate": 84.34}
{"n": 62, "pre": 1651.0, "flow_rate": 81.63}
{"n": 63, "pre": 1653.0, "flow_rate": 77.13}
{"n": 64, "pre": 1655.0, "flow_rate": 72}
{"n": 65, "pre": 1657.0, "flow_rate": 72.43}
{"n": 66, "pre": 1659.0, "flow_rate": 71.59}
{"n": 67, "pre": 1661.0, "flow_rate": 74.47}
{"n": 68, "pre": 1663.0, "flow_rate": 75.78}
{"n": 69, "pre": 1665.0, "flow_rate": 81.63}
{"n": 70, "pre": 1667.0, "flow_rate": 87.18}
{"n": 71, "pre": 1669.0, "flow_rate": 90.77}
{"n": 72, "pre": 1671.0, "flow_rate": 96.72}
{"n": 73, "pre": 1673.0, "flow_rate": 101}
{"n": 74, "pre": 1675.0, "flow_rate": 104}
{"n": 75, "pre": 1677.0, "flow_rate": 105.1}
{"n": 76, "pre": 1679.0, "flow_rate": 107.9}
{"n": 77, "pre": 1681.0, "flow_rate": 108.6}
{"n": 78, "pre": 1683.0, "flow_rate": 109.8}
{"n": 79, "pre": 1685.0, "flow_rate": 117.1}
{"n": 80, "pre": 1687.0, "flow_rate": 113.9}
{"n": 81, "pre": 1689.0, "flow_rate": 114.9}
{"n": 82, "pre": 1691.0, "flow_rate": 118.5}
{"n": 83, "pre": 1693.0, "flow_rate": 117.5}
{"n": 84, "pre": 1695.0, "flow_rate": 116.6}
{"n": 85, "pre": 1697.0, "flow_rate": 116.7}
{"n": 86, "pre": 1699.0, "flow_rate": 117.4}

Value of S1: -0.02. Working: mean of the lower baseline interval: 121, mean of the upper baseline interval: 91.3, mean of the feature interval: 113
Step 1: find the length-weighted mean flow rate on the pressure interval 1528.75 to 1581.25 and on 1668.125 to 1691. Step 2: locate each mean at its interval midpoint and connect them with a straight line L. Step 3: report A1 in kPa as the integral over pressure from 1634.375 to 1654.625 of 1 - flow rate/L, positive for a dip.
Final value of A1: 2.78 kPa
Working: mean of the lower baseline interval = 121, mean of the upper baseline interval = 107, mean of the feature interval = 95.7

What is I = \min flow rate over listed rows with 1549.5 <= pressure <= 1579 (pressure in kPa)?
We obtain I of 116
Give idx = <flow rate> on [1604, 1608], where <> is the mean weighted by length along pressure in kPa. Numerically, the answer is 100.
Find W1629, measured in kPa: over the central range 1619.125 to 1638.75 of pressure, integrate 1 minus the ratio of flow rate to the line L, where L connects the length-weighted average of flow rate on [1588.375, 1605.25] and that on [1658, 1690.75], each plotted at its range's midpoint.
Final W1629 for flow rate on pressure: -1.1 kPa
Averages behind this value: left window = 117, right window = 98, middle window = 115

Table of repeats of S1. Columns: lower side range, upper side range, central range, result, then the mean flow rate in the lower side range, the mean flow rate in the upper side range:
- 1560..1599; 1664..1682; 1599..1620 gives 0.12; 119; 98.1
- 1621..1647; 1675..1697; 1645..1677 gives 0.30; 110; 113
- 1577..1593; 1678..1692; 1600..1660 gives 0.17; 119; 113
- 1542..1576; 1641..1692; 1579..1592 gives -0.04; 120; 94.2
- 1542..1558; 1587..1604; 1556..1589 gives 0.00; 122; 117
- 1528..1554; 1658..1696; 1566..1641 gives 0.00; 122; 101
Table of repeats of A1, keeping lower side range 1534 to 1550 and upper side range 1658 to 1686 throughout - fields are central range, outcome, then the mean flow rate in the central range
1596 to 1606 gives -0.5 kPa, 115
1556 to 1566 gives -0.2 kPa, 120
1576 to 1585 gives -0.4 kPa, 119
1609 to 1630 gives 0.0 kPa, 106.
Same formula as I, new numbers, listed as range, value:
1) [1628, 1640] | 106.4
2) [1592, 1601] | 116.1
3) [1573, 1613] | 58.85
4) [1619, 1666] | 71.59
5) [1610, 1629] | 60.47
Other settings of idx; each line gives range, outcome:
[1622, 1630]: 116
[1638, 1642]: 105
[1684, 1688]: 116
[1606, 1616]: 83.9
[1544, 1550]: 123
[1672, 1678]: 103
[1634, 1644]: 109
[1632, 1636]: 115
